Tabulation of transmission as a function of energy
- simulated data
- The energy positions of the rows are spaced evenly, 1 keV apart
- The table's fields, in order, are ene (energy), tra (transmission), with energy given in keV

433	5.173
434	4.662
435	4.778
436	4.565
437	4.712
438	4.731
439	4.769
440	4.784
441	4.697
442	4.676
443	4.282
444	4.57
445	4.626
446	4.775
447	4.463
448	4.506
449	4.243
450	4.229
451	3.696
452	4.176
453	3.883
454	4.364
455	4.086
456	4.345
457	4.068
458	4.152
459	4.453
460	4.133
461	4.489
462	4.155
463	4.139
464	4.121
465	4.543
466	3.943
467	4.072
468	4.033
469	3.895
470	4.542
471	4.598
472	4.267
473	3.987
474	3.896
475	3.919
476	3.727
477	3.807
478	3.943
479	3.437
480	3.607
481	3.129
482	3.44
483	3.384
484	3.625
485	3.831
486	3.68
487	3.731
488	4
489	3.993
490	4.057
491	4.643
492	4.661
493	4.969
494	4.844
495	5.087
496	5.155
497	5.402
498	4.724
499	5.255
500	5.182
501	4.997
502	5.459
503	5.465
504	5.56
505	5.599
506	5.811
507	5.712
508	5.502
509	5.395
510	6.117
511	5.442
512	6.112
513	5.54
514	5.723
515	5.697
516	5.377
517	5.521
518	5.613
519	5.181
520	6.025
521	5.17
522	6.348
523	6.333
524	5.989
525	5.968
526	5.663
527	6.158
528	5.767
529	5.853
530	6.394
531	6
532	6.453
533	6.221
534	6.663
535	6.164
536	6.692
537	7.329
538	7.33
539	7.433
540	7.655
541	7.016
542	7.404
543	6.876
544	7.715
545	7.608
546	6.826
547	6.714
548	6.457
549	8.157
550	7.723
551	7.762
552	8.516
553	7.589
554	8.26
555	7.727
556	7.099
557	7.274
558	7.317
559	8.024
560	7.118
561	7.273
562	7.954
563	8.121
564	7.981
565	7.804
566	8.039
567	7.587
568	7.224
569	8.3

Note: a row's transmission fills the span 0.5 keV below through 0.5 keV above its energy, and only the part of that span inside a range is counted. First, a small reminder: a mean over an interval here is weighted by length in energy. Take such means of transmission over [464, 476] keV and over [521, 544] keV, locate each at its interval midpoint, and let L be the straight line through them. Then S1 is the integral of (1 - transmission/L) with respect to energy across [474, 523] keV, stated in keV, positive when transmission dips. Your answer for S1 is 3.8 keV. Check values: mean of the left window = 4.13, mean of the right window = 6.53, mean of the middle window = 4.85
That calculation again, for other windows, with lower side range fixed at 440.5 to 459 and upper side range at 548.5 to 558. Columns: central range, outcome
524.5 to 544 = 1.5 keV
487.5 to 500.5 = 2.3 keV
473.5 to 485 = 3.6 keV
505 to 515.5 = 1.1 keV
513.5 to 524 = 1.4 keV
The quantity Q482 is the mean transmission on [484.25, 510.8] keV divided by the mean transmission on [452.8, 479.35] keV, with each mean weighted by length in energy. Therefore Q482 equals 1.20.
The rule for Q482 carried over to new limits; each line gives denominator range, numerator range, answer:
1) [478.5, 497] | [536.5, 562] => 1.82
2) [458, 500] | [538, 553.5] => 1.77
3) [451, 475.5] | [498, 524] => 1.34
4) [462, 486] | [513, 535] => 1.51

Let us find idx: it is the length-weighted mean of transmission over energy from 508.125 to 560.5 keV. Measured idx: 6.62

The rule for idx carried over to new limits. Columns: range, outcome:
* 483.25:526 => 5.2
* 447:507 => 4.34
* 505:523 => 5.68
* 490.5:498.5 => 4.94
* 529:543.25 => 6.8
